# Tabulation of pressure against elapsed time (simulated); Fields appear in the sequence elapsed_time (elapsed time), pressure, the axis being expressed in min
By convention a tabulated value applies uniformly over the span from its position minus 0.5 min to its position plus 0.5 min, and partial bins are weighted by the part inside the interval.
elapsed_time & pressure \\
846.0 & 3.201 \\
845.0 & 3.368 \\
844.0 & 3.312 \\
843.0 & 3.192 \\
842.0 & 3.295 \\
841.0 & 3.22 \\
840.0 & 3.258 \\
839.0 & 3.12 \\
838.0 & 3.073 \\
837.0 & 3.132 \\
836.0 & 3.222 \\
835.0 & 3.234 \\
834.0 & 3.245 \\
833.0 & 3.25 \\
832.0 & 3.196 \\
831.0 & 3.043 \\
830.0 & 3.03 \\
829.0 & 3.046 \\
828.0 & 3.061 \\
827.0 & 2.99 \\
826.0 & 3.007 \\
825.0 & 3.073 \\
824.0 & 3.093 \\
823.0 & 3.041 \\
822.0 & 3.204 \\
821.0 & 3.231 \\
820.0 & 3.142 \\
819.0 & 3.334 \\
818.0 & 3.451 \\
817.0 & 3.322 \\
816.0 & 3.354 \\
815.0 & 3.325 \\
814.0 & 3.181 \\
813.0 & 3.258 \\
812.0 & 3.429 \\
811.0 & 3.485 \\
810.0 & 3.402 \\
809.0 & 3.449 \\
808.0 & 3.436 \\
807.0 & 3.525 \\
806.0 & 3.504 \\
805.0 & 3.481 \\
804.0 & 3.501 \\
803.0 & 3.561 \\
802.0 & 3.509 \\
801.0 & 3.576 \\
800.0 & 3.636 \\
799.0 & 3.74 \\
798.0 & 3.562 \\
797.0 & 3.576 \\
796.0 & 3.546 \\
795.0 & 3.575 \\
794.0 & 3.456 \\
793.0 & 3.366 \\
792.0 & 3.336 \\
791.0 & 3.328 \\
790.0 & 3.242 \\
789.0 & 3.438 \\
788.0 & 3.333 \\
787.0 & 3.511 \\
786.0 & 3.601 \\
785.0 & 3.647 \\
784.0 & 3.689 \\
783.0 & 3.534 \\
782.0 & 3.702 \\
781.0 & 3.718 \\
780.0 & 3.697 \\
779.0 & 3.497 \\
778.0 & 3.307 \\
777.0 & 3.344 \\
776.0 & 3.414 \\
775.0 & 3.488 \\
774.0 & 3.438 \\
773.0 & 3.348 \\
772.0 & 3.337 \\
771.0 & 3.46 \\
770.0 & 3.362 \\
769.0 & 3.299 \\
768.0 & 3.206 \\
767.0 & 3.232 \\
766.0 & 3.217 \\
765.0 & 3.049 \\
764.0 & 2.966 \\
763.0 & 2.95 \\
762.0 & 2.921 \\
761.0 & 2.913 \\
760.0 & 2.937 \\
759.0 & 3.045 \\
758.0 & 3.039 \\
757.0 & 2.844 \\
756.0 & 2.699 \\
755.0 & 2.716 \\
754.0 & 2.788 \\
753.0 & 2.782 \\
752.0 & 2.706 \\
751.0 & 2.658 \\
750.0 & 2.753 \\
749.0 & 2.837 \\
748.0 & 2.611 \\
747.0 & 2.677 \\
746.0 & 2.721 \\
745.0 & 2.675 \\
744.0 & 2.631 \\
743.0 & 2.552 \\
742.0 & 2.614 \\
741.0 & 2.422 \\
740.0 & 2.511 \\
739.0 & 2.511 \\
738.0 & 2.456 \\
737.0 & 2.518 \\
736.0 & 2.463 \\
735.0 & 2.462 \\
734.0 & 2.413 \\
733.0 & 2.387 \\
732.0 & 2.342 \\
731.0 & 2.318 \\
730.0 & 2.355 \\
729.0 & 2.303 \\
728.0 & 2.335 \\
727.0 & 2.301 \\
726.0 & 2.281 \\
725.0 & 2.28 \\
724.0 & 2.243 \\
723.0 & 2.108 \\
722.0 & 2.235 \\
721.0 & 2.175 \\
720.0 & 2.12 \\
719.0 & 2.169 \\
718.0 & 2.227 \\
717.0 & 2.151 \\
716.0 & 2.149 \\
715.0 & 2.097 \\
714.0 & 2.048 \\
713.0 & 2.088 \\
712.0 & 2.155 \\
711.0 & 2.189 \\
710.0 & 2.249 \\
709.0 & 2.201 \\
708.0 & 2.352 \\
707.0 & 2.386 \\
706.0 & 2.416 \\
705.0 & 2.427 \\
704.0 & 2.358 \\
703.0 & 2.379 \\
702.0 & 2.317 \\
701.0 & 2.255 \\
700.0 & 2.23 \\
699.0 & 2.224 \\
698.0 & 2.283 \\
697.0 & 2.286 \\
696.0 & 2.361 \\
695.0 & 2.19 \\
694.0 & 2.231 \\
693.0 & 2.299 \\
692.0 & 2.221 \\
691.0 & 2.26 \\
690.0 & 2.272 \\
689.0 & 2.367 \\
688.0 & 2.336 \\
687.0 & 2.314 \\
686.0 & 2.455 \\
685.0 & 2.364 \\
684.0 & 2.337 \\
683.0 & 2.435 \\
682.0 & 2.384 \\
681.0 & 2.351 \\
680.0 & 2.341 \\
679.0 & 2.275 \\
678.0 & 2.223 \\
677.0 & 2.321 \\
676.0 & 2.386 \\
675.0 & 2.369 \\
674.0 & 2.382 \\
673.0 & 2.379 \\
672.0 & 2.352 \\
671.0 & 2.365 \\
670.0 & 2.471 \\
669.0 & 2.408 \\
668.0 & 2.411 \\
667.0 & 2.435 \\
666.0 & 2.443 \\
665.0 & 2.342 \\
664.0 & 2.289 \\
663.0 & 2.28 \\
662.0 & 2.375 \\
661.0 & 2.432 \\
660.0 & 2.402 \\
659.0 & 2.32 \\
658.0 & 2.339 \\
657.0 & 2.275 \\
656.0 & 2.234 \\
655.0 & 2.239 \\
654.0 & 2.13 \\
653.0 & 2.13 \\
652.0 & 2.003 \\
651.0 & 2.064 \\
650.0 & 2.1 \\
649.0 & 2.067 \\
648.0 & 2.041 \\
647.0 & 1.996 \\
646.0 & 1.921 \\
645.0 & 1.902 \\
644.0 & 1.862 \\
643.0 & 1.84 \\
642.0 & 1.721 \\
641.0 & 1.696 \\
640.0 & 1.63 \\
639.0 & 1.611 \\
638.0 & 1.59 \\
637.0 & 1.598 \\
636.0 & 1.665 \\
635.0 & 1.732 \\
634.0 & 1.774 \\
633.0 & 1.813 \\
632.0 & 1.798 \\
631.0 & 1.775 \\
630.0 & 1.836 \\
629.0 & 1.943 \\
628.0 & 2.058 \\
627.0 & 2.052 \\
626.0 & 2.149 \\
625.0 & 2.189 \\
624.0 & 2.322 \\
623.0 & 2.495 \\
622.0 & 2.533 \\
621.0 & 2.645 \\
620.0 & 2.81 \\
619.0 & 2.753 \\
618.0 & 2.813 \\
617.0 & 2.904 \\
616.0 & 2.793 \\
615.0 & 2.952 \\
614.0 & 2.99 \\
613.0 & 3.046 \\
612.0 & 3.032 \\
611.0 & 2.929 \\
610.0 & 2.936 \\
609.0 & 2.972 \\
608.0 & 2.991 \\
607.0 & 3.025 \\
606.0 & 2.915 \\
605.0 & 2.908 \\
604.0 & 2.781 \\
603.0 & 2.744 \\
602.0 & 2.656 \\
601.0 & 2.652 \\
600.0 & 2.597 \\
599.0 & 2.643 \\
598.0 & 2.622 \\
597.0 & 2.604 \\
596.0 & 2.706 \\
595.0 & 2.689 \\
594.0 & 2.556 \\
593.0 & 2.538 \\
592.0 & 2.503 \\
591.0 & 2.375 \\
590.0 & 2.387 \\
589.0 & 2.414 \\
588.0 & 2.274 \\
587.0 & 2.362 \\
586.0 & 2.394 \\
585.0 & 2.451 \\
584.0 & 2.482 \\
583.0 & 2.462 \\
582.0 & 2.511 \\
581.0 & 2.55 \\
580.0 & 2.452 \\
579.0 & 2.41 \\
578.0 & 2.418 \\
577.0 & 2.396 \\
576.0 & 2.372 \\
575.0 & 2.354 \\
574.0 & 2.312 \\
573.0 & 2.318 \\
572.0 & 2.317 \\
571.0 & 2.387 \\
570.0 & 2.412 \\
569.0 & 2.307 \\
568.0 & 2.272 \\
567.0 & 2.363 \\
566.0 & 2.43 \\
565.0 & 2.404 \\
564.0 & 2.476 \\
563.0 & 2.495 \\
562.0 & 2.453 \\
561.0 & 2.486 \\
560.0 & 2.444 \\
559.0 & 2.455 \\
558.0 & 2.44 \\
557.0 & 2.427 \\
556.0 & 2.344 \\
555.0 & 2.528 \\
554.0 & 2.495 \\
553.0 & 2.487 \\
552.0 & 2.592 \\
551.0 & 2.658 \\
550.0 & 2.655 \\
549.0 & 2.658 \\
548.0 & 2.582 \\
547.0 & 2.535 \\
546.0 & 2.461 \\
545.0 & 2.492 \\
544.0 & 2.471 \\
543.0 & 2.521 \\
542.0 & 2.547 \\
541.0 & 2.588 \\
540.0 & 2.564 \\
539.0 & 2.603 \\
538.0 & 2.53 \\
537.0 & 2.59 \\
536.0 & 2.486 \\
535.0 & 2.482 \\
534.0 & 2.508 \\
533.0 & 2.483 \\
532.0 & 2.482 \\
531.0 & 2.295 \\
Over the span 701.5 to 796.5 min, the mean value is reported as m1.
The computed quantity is 2.8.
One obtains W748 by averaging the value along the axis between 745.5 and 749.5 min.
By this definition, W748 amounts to 2.71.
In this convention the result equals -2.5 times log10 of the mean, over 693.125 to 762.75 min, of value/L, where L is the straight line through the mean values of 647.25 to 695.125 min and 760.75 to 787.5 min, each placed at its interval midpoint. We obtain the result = 0.19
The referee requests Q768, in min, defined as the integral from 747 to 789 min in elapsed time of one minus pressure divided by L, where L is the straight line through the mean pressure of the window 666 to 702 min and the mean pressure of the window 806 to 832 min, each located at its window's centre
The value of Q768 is -4.0 min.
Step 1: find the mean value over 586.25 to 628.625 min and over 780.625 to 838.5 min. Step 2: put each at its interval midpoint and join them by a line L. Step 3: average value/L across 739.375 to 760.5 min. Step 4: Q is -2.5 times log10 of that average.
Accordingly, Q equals 0.16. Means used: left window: 2.65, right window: 3.36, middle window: 2.72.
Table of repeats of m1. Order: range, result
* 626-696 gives 2.15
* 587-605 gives 2.58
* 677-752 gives 2.35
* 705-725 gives 2.21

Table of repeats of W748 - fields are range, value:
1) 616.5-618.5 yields 2.86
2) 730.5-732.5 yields 2.33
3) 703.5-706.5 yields 2.4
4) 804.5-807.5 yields 3.5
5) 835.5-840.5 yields 3.16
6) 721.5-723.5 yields 2.17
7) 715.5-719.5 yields 2.17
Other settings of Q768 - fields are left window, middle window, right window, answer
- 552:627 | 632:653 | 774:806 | 7.28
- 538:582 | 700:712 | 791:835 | 2.66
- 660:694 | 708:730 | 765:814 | 4.47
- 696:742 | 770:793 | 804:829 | -4.25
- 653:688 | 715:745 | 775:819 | 5.55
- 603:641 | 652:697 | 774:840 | 5.78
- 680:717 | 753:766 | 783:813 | 0.49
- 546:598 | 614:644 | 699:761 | 3.94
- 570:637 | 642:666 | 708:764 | 3.18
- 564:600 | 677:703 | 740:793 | 4.86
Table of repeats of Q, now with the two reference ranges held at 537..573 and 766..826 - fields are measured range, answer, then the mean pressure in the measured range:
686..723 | 0.33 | 2.25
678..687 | 0.25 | 2.36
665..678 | 0.22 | 2.38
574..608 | 0.03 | 2.55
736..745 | 0.25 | 2.53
